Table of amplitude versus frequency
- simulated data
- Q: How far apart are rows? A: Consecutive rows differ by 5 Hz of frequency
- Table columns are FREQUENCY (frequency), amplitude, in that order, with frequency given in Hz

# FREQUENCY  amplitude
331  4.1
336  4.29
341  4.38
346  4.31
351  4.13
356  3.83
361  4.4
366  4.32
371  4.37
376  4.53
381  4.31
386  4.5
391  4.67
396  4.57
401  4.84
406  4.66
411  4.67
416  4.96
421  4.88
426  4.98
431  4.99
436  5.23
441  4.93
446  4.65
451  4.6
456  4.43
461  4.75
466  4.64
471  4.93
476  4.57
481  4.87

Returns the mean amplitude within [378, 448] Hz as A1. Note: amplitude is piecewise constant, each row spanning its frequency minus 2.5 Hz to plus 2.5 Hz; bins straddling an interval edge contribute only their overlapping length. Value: 4.77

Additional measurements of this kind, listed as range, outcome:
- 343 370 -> 4.21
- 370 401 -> 4.53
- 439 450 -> 4.76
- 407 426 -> 4.84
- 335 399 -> 4.36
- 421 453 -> 4.9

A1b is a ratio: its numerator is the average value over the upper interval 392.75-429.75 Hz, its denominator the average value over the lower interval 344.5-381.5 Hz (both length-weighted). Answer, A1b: 1.12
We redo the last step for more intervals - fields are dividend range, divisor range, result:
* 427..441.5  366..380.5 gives 1.15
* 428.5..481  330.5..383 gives 1.12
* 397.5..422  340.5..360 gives 1.15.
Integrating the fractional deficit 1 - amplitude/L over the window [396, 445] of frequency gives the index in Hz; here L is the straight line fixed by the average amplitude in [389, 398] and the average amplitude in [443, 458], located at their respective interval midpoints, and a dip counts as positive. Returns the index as -3.0 Hz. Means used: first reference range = 4.62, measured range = 4.88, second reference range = 4.58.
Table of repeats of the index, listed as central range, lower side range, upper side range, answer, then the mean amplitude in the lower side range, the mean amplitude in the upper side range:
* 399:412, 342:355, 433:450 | -0.3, 4.19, 4.91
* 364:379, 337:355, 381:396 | 0.0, 4.24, 4.54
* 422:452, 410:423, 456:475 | -0.7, 4.85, 4.71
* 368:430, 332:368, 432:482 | -2.6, 4.23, 4.76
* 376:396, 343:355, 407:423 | 0.1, 4.18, 4.82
